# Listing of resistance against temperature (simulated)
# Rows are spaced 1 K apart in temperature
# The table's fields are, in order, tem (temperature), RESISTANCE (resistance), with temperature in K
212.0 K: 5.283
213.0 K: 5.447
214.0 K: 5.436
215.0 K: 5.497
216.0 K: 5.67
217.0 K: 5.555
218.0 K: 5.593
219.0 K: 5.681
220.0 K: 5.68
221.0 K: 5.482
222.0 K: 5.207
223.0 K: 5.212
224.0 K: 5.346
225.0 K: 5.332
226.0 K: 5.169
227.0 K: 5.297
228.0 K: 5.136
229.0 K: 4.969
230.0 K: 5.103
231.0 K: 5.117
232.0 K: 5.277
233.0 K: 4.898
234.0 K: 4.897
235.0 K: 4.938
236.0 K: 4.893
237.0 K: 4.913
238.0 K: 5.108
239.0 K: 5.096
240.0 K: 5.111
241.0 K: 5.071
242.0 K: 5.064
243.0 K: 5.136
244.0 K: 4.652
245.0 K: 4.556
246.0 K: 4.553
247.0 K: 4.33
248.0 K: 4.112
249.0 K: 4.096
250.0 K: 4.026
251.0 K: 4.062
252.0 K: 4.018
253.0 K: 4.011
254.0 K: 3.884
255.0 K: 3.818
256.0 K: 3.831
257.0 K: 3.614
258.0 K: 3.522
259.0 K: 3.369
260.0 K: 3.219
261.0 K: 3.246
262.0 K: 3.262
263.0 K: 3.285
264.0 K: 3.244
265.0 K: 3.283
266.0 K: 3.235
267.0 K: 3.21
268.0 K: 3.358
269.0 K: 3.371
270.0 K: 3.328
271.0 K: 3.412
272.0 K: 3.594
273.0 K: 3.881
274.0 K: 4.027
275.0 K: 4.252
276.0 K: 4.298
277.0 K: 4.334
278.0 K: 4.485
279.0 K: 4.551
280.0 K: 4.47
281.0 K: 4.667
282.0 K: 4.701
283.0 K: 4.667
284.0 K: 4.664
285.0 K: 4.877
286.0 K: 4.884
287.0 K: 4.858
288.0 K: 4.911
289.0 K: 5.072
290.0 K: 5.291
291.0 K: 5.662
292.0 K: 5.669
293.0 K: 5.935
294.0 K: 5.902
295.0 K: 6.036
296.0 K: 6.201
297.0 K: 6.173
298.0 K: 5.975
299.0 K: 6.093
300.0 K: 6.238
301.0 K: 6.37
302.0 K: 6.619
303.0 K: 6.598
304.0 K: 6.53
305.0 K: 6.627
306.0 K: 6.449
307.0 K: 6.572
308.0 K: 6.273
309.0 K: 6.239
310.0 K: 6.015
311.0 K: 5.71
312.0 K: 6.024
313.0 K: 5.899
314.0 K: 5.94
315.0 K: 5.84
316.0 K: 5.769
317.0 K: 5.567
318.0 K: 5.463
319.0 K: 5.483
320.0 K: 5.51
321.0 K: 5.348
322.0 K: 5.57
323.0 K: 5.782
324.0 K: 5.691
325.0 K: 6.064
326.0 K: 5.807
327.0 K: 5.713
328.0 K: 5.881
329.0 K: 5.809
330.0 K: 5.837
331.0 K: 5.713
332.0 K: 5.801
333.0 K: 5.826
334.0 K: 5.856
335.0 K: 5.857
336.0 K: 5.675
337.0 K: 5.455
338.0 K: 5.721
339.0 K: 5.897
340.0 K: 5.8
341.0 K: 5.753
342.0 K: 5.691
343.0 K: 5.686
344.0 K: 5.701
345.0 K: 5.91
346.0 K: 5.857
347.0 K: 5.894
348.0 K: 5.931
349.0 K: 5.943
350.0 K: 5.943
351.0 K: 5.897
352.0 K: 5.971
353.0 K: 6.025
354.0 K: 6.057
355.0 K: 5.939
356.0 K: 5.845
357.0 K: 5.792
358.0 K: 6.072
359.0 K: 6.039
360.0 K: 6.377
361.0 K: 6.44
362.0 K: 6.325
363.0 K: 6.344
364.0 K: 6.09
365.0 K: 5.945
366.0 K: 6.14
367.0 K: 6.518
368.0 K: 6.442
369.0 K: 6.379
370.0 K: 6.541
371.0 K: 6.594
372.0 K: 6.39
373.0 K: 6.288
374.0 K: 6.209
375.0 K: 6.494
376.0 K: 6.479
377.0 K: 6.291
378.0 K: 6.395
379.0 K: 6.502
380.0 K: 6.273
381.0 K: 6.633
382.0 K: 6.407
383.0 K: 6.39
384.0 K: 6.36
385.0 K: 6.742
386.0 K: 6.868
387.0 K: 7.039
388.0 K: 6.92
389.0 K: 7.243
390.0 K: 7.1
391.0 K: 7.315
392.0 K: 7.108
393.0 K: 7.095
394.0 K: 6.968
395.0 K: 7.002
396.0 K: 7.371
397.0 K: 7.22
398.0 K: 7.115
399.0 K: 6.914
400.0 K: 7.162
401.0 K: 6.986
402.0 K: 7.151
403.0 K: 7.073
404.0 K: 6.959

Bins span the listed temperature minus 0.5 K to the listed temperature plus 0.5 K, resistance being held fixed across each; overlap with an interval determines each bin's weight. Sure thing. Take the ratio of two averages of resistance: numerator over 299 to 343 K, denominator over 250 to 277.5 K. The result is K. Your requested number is 1.6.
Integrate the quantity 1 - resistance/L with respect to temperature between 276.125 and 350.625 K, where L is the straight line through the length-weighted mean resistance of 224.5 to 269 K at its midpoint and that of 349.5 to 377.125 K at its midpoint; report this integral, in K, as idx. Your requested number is -4.1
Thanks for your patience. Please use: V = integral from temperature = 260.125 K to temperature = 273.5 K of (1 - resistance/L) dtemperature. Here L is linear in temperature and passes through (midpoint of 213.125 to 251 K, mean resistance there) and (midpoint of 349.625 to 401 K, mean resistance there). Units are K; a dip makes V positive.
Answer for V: 5.1 K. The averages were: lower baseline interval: 5.05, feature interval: 3.36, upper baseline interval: 6.52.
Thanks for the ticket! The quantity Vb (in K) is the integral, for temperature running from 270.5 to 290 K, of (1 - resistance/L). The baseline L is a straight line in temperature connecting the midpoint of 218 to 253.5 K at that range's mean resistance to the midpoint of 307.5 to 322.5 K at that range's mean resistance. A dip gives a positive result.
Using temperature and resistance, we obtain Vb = 3.3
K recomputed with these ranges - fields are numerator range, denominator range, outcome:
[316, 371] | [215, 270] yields 1.31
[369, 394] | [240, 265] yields 1.66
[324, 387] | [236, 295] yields 1.41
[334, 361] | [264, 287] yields 1.45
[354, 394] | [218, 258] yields 1.35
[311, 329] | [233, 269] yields 1.39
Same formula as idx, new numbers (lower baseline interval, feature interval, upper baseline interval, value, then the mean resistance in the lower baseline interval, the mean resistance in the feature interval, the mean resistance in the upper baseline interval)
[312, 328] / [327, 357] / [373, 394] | 1.1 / 5.71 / 5.83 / 6.69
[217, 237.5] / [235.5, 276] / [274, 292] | 8.0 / 5.22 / 4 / 4.75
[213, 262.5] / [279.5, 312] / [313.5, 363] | -2.1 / 4.72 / 5.72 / 5.84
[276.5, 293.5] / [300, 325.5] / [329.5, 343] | -3.0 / 4.92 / 6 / 5.76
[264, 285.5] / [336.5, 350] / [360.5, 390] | -0.2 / 4.01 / 5.79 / 6.48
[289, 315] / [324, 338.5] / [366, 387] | 1.1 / 6.1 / 5.78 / 6.47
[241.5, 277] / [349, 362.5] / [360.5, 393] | 0.0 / 3.84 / 6.05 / 6.55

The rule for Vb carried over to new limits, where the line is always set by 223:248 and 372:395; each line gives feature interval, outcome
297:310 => -1.3 K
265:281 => 4.6 K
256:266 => 3.6 K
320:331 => 0.5 K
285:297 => 0.3 K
